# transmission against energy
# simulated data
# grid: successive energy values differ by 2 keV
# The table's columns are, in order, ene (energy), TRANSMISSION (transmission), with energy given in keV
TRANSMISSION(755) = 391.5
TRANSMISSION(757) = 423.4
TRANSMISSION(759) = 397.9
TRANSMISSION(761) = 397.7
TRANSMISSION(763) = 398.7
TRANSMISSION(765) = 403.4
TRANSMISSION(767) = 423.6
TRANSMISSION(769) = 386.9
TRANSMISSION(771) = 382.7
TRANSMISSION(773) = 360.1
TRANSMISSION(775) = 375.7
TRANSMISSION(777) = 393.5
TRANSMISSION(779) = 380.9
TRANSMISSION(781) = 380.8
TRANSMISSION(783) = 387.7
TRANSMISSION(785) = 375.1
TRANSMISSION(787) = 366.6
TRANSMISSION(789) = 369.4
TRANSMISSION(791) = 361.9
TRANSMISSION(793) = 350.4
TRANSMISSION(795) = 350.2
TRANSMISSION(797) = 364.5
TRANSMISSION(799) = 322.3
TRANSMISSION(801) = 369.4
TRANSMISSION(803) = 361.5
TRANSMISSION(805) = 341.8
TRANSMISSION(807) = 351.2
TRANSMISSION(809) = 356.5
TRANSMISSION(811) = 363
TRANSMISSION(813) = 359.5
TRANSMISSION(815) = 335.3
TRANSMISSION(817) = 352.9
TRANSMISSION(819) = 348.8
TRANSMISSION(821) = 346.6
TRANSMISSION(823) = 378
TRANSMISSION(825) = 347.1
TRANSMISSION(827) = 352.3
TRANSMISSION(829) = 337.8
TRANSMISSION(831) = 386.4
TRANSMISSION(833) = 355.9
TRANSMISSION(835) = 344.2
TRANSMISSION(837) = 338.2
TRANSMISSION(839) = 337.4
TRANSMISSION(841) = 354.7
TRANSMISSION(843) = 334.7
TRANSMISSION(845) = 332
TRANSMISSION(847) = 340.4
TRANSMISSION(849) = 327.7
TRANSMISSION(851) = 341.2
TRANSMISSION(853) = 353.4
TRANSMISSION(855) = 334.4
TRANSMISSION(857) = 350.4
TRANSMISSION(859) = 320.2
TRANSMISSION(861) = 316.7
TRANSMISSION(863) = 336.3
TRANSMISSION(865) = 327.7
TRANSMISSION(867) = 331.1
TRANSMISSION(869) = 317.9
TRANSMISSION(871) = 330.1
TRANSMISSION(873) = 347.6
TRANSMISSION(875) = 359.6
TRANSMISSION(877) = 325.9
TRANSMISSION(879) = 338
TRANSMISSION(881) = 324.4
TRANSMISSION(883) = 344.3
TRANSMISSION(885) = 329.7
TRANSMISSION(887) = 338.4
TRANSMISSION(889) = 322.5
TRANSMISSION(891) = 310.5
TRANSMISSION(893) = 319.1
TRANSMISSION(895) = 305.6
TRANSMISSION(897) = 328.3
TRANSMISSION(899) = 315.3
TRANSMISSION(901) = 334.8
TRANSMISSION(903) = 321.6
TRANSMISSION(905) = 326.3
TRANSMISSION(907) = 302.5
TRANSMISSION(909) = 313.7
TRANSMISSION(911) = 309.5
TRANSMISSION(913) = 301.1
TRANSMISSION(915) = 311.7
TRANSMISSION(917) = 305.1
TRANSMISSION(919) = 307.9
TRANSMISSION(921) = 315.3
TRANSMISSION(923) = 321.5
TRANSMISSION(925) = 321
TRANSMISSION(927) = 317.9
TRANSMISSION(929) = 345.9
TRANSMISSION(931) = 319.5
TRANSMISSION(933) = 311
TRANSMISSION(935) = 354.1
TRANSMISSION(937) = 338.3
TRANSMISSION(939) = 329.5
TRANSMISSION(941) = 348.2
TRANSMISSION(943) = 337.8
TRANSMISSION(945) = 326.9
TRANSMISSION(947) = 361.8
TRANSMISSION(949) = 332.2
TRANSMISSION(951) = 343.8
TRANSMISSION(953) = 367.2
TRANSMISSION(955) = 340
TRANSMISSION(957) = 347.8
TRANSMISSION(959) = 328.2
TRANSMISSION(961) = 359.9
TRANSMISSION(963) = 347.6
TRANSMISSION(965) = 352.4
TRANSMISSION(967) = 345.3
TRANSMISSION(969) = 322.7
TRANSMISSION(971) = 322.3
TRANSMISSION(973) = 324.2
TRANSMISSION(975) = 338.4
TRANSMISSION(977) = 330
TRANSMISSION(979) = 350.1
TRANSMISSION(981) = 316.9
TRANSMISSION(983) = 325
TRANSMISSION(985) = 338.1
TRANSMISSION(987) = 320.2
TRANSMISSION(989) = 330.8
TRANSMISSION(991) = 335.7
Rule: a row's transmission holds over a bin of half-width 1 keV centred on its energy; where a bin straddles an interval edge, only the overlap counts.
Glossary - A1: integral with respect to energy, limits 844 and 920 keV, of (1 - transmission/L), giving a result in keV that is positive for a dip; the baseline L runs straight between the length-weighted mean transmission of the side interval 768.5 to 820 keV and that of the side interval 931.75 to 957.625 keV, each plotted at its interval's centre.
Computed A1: 5.2 keV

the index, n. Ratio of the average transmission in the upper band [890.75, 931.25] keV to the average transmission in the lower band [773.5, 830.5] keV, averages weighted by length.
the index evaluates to 0.88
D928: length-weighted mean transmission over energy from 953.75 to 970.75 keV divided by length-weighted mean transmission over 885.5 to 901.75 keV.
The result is 1.06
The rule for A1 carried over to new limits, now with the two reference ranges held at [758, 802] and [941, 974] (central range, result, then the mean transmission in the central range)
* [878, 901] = 1.92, 326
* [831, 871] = 2.79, 338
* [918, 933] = 1.18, 321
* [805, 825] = 0.89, 354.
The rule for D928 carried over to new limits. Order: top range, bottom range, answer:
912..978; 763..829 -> 0.91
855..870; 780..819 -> 0.92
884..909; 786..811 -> 0.90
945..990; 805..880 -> 0.98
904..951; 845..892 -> 0.97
